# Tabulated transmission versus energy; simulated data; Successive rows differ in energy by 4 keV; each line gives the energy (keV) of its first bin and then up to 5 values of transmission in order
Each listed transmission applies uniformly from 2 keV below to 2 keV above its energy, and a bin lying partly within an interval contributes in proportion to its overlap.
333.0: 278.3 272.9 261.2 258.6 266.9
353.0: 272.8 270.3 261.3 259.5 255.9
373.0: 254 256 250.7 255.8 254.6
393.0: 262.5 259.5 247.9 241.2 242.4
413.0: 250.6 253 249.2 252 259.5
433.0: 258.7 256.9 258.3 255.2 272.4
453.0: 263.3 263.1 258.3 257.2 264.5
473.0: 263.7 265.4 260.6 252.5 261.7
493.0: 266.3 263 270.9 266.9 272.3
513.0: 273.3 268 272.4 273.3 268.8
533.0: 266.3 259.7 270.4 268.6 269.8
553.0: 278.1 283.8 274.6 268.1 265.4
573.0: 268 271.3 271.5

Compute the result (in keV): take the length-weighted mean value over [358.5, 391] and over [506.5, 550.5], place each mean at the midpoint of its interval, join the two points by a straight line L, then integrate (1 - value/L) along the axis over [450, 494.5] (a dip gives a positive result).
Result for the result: 0.5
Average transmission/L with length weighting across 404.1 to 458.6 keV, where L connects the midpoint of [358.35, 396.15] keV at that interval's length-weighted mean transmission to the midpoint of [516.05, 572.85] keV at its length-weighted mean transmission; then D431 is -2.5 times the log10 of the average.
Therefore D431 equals 0.02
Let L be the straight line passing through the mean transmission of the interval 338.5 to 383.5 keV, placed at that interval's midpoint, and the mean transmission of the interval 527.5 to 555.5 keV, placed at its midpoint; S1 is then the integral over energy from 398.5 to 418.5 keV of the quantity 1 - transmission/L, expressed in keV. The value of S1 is 1.2 keV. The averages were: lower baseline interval 261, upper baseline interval 269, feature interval 247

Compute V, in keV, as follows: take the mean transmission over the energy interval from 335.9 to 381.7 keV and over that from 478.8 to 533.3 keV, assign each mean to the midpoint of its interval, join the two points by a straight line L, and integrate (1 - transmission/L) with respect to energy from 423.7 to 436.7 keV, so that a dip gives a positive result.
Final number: 0.4 keV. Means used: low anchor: 262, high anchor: 267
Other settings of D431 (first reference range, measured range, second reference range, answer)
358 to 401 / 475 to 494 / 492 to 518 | 0.024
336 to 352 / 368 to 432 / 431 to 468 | 0.041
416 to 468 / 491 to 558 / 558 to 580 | -0.015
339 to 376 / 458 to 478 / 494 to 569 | 0.023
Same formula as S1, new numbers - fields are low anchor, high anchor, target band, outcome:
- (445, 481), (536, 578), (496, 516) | -0.2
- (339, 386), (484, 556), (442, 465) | 0.3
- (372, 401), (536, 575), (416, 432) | 0.3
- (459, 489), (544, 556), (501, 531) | -0.4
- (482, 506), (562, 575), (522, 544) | -0.2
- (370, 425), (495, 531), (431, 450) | -0.1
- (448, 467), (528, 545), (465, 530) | -0.4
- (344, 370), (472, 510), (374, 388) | 0.5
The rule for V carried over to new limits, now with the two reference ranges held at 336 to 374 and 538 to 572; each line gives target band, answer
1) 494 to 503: 0.1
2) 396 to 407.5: 0.7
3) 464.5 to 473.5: 0.2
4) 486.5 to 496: 0.2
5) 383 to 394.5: 0.3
